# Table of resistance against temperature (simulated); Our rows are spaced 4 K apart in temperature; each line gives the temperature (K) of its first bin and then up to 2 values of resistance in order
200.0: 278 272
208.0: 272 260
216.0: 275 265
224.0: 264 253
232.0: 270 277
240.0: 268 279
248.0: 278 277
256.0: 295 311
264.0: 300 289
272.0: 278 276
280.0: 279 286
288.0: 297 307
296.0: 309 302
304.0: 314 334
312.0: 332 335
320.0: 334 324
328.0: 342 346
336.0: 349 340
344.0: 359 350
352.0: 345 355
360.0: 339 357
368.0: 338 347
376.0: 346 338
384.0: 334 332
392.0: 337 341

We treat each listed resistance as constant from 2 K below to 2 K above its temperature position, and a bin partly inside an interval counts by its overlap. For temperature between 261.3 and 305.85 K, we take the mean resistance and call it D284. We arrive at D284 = 294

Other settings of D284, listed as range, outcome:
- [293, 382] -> 338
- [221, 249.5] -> 270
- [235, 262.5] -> 284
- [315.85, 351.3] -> 343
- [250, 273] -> 292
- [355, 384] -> 345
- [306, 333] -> 335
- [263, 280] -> 284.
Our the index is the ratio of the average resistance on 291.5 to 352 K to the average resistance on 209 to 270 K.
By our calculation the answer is 1.20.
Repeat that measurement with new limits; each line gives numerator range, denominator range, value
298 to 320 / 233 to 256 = 1.17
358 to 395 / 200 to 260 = 1.25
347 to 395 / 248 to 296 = 1.18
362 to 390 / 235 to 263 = 1.20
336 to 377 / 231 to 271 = 1.22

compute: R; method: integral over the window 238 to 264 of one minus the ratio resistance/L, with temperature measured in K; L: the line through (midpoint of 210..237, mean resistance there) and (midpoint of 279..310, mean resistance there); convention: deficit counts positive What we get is -0.5 K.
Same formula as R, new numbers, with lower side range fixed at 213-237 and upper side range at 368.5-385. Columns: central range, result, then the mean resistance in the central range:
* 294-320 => -1.3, 322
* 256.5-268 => -0.7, 301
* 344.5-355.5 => -0.7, 350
